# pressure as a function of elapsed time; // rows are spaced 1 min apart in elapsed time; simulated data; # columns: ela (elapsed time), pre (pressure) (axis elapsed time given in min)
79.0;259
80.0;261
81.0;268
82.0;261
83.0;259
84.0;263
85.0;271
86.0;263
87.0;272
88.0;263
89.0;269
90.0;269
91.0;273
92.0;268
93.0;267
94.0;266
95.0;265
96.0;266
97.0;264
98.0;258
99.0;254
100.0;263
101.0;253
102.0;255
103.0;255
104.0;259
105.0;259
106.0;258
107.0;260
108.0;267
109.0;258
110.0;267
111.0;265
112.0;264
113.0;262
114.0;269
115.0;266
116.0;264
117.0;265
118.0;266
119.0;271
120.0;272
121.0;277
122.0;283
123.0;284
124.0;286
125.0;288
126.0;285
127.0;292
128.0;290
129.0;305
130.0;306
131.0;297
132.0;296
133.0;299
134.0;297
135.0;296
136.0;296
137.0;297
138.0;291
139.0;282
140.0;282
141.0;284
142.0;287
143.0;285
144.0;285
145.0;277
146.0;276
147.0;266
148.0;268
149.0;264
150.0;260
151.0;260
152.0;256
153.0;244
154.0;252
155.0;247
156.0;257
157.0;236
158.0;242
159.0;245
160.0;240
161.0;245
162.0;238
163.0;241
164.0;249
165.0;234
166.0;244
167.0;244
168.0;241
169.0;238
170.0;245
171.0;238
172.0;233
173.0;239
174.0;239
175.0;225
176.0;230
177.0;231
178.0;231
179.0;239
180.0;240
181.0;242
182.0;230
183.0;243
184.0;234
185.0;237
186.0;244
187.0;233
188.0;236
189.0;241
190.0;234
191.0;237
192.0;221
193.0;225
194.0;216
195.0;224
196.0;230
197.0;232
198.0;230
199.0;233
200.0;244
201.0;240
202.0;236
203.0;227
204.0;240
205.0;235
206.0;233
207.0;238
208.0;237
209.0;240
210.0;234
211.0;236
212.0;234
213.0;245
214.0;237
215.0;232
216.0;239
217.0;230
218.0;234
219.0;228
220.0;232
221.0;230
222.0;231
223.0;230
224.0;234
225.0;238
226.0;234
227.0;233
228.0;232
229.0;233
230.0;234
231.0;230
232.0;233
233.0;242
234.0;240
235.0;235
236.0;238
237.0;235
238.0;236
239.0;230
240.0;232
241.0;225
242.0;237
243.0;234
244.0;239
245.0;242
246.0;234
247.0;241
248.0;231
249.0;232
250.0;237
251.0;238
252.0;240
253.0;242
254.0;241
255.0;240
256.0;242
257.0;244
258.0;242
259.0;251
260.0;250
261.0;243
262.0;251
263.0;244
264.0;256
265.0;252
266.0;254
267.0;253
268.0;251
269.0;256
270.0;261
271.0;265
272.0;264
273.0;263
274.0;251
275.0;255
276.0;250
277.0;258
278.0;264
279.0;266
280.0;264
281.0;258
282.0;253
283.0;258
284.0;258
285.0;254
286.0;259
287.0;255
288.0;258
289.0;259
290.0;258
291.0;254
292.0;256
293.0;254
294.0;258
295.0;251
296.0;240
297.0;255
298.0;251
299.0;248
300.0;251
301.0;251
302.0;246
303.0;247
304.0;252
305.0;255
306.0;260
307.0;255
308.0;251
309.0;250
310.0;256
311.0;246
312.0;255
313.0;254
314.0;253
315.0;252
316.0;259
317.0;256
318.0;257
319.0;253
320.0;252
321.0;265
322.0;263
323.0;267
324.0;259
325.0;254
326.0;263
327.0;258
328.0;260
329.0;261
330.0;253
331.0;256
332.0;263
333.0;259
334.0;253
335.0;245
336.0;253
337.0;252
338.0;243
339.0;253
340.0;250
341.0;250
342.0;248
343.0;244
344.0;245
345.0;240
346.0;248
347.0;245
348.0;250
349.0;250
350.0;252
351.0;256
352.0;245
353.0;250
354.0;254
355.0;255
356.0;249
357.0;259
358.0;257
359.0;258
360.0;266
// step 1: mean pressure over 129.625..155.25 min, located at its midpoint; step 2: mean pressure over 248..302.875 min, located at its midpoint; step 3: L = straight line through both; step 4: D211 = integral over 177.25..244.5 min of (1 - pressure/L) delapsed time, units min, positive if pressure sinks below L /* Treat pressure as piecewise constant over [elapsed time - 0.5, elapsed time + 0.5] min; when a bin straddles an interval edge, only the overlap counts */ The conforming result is 7.8 min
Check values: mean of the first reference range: 279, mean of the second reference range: 252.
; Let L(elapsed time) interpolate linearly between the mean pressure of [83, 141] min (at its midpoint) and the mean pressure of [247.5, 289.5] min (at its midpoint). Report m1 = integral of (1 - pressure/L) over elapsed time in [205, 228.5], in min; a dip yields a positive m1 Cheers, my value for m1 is 2.22 min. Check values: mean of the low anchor 274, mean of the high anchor 252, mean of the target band 234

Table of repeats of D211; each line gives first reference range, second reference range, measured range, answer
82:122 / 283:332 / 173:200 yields 2.8 min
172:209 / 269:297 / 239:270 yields 0.9 min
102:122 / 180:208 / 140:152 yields -1.0 min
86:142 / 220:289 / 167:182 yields 1.4 min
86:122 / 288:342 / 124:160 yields -1.9 min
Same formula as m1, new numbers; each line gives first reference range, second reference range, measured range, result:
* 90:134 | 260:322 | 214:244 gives 3.1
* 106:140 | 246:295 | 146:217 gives 7.8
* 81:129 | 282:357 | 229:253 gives 2.2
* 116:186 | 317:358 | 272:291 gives -0.1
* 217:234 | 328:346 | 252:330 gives -3.3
